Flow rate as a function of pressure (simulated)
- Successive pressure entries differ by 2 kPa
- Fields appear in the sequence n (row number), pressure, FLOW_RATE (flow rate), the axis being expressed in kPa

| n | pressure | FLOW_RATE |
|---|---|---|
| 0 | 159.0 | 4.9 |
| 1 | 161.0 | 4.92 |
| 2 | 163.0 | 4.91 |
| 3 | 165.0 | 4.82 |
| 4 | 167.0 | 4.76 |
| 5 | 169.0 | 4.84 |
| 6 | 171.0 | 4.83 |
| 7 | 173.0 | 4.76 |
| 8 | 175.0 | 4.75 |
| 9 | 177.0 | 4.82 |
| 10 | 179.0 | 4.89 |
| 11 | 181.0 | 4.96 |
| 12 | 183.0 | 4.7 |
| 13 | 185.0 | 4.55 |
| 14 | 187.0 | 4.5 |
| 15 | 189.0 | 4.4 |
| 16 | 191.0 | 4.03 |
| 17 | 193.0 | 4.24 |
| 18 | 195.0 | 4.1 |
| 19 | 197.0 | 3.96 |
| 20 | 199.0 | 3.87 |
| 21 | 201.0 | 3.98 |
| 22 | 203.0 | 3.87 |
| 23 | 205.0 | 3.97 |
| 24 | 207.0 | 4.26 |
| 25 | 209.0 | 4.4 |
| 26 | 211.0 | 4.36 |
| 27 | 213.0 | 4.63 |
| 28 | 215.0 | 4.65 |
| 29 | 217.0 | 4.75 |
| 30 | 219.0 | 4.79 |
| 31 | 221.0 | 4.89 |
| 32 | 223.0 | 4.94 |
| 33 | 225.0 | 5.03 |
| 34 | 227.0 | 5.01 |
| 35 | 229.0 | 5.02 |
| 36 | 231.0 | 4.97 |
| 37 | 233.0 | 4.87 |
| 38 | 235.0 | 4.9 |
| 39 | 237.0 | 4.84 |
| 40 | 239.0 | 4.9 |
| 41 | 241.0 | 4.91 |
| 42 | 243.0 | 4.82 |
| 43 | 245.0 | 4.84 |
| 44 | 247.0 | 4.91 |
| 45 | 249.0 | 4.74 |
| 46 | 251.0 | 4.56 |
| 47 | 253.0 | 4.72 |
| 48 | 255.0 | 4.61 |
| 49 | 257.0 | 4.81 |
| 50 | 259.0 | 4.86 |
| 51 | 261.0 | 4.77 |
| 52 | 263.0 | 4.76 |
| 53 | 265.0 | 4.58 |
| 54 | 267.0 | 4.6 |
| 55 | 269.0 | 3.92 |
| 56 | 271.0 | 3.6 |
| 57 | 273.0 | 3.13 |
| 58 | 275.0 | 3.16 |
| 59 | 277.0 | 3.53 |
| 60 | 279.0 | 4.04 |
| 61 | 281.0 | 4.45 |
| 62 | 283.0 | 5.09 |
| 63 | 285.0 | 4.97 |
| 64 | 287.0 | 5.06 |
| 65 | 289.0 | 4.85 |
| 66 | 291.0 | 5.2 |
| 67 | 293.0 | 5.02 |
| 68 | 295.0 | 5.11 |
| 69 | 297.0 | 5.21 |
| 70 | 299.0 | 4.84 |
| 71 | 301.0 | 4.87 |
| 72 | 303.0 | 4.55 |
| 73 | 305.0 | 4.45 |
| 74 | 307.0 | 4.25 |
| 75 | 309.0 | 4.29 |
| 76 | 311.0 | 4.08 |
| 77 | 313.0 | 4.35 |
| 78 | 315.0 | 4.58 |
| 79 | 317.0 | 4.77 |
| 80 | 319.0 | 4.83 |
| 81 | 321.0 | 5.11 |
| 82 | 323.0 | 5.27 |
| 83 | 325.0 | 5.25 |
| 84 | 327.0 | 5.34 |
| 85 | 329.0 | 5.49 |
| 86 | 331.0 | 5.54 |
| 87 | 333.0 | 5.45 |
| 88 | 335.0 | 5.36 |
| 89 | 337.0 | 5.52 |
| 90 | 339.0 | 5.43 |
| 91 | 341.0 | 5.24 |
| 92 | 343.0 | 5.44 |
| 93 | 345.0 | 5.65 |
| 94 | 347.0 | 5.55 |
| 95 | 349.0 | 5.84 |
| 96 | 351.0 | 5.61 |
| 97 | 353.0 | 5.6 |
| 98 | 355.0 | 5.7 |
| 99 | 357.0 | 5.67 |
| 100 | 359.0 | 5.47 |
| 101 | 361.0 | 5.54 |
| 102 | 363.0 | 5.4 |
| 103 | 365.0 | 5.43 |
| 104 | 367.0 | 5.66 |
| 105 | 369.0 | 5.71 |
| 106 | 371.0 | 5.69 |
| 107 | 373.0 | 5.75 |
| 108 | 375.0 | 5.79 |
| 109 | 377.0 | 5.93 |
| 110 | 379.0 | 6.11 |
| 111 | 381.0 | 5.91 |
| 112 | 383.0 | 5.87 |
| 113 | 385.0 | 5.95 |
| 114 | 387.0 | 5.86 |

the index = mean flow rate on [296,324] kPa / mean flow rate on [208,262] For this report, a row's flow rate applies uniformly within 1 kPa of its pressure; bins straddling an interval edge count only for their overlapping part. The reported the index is 0.97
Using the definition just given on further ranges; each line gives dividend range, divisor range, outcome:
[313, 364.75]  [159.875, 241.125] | 1.16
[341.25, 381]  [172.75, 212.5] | 1.30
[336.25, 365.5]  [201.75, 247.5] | 1.18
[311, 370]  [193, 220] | 1.25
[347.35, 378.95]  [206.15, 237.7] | 1.19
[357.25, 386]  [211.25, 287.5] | 1.24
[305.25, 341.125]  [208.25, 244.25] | 1.04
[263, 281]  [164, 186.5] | 0.82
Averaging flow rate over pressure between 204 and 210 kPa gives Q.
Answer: 4.21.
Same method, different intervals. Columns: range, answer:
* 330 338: 5.47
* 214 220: 4.73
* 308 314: 4.24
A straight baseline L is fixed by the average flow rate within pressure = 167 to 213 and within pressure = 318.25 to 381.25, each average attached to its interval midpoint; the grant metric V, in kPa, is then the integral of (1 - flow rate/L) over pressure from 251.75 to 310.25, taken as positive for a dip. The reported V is 6.2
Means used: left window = 4.42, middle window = 4.53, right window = 5.54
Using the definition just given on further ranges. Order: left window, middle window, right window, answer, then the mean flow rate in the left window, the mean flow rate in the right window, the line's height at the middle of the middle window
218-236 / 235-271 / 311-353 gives 2.3 kPa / 4.94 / 5.26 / 5.02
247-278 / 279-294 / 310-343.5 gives -0.9 kPa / 4.31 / 5.12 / 4.61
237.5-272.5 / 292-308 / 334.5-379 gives 0.8 kPa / 4.62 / 5.6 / 5.06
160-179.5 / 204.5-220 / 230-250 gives 1.2 kPa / 4.83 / 4.87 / 4.85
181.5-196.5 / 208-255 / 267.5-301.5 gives -4.1 kPa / 4.37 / 4.47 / 4.41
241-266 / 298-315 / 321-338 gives 2.4 kPa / 4.75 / 5.39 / 5.19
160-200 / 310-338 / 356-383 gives 1.9 kPa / 4.58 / 5.7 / 5.43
